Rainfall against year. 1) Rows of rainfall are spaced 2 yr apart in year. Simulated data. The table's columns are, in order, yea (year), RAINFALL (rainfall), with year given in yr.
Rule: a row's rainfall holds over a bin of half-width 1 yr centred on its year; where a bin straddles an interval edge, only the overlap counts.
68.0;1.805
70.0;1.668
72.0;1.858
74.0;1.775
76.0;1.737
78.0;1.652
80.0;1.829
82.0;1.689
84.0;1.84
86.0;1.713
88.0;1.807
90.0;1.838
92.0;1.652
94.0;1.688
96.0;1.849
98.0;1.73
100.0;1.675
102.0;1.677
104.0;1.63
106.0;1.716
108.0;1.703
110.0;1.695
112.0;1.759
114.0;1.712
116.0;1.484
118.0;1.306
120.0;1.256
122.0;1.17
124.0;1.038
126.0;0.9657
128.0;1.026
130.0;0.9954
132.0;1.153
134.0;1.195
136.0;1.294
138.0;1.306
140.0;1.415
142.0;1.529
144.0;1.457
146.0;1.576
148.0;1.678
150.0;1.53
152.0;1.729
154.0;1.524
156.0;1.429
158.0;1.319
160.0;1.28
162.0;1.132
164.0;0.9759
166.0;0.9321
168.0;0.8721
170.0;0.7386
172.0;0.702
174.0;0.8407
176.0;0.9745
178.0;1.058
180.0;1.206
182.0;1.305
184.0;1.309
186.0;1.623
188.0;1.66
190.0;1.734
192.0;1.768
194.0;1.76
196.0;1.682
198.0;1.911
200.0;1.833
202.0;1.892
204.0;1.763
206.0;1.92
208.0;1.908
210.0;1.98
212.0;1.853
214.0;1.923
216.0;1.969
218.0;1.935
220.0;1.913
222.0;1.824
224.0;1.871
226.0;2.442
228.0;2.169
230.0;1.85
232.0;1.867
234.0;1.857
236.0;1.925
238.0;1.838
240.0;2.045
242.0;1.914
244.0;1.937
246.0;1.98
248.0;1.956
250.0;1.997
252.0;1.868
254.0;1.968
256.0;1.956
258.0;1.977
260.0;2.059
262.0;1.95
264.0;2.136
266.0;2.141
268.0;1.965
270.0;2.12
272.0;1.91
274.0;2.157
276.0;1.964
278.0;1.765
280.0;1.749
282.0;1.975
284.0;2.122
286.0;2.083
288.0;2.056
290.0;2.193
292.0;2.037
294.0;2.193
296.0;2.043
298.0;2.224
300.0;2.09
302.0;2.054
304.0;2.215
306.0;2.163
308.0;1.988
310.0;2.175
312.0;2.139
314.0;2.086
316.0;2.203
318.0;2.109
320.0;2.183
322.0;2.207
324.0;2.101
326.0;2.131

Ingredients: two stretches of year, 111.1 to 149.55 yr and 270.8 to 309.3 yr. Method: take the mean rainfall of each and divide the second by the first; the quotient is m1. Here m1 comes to 1.54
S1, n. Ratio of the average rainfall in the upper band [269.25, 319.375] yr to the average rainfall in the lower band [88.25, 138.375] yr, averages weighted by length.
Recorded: 1.4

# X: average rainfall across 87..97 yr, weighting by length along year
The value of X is 1.77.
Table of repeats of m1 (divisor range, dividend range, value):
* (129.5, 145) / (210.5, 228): 1.52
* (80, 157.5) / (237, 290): 1.31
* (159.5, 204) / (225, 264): 1.48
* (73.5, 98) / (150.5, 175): 0.64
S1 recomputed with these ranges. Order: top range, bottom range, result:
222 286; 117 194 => 1.56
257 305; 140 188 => 1.63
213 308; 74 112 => 1.16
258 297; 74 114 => 1.17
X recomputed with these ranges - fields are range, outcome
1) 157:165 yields 1.18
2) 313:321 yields 2.15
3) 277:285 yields 1.9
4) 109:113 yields 1.73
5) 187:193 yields 1.72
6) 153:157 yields 1.48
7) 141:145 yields 1.49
